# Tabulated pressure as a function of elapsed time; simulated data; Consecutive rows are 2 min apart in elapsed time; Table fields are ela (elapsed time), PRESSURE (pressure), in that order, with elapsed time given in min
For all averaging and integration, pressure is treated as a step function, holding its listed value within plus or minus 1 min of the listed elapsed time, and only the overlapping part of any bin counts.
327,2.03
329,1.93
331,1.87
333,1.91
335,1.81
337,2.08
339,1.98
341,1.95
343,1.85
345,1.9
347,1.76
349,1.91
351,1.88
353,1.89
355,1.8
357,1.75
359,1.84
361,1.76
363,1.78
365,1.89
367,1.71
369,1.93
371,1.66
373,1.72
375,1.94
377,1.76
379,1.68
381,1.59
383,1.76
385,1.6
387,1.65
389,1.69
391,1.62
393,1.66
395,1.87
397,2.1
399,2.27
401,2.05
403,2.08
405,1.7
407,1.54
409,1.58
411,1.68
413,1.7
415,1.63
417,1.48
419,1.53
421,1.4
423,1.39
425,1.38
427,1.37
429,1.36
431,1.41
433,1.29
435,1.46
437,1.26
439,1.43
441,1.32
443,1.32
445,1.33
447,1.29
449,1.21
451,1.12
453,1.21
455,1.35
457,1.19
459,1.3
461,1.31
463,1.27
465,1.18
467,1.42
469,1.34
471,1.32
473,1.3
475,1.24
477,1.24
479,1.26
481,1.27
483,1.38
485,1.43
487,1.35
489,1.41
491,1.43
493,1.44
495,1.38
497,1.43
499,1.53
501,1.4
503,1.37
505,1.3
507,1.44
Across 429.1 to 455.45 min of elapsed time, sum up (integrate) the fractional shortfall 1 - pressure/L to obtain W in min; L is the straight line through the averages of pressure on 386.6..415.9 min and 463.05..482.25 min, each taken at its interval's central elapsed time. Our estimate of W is 3.4 min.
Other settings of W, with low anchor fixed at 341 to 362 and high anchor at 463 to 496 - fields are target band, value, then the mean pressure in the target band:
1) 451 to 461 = 1.2 min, 1.25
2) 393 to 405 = -2.6 min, 2.01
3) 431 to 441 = 1.0 min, 1.36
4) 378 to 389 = 0.3 min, 1.66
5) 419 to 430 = 1.1 min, 1.39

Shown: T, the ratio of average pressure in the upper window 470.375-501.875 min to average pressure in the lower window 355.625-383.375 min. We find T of 0.77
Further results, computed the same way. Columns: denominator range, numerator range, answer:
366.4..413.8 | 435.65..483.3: 0.73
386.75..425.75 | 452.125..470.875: 0.76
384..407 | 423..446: 0.74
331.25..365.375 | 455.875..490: 0.70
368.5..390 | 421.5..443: 0.79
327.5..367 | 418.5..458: 0.71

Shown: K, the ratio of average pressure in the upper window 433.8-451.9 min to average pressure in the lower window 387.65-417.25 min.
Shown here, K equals 0.7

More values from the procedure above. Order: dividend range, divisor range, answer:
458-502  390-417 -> 0.75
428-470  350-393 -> 0.74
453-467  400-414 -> 0.72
